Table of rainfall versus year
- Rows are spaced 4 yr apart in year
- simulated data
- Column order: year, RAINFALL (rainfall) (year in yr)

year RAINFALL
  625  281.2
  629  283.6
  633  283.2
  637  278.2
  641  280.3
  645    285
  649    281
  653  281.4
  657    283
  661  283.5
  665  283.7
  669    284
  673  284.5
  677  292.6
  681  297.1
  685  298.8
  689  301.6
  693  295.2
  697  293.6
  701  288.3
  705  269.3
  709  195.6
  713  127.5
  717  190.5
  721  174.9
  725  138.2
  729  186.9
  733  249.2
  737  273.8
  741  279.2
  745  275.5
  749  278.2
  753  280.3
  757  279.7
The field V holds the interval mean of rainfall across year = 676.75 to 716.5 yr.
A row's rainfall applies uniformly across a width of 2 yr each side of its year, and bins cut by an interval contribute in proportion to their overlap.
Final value 262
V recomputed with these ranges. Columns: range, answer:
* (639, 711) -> 282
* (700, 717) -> 213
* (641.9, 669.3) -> 283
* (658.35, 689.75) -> 290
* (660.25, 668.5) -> 284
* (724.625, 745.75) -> 239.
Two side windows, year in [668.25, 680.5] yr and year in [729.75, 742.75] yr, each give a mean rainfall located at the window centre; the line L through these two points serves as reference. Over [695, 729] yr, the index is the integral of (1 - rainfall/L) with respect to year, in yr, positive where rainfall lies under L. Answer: 7.94 yr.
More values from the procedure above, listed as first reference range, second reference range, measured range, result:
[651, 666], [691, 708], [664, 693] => -1.05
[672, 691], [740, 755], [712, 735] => 8.43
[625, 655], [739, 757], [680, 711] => 0.08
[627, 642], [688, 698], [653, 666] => 0.22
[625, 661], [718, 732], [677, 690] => -3.94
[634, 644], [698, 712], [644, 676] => -1.73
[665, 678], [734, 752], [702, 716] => 3.85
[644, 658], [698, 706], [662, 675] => -0.08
